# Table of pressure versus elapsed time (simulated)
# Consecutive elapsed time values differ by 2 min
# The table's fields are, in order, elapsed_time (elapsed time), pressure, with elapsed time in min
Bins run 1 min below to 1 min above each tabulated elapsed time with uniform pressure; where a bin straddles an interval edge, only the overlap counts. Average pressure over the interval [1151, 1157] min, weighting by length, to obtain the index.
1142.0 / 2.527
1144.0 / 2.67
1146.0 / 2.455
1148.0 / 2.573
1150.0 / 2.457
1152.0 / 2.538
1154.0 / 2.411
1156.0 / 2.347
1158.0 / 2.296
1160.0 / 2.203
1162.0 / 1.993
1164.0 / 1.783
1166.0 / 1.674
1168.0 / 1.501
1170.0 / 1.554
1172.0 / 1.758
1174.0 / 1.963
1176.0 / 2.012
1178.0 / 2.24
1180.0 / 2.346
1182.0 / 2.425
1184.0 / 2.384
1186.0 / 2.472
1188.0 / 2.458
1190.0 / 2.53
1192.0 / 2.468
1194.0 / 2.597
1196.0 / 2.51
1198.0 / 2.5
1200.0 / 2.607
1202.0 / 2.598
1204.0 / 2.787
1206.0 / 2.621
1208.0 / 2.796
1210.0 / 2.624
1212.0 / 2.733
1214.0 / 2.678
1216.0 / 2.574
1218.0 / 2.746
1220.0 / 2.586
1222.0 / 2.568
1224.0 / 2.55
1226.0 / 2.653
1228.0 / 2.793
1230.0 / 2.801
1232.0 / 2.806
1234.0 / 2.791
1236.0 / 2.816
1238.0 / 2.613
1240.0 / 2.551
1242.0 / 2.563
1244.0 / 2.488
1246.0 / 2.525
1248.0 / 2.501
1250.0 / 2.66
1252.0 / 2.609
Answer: 2.43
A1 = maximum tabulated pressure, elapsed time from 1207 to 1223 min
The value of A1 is 2.796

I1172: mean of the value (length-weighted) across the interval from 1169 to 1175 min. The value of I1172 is 1.76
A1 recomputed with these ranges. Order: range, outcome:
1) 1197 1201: 2.607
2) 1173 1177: 2.012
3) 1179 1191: 2.53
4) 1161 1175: 1.993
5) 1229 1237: 2.816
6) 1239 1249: 2.563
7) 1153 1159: 2.411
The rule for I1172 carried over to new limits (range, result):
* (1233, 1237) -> 2.8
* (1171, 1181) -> 2.06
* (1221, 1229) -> 2.64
